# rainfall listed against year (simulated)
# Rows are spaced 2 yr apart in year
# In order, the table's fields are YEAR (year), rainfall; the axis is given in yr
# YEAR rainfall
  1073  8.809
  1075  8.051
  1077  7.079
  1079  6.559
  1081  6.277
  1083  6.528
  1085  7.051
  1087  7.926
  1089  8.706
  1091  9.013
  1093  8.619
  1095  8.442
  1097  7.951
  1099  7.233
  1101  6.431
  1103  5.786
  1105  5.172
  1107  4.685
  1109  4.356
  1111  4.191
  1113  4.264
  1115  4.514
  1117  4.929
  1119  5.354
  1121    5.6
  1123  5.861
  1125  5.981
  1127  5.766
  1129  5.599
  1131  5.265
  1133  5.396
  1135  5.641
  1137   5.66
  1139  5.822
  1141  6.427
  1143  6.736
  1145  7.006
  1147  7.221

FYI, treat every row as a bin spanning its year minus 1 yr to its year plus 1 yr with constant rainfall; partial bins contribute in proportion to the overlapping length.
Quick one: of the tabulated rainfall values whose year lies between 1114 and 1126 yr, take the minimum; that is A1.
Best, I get 4.514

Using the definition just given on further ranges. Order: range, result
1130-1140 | 5.265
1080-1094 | 6.277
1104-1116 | 4.191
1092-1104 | 5.786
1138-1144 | 5.822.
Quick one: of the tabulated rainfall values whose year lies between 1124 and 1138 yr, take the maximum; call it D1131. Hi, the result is 5.981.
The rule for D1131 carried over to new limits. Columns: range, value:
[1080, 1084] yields 6.528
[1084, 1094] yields 9.013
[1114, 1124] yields 5.861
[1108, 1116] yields 4.514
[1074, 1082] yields 8.051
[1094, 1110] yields 8.442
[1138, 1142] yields 6.427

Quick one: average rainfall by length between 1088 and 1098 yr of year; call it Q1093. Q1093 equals 8.55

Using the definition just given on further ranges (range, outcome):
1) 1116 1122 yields 5.29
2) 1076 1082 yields 6.64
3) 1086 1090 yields 8.32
